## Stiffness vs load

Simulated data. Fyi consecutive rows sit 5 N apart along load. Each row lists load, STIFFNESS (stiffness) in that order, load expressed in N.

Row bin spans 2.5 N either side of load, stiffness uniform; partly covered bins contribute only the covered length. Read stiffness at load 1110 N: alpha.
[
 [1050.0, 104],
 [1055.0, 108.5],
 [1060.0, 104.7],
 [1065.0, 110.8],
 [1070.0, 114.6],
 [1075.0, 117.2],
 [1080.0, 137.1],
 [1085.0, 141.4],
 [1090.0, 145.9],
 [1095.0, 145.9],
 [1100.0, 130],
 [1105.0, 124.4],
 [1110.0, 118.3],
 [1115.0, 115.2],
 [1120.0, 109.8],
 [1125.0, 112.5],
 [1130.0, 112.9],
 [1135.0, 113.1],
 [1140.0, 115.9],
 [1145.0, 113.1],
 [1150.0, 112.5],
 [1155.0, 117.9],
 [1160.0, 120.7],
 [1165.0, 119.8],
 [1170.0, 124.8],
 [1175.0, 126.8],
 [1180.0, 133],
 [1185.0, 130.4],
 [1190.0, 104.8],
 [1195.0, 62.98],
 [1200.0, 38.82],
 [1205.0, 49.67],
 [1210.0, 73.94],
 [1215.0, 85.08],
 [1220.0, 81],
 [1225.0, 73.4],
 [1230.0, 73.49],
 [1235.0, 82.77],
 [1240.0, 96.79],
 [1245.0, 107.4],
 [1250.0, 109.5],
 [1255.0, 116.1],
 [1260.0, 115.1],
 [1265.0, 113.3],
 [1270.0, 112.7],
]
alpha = 118.3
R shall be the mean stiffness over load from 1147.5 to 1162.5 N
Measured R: 117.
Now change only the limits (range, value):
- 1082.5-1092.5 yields 144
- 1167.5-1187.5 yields 129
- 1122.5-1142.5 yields 114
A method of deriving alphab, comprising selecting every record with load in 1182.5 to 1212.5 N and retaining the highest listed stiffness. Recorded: 130.4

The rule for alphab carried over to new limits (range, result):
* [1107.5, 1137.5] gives 118.3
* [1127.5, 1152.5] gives 115.9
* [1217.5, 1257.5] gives 116.1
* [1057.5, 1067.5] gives 110.8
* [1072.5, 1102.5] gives 145.9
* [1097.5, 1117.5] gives 130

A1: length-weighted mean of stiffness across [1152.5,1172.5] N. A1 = 121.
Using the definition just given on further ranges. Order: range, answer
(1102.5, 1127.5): 116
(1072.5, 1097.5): 138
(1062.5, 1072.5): 113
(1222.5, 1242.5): 81.6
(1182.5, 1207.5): 77.3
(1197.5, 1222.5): 65.7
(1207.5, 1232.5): 77.4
